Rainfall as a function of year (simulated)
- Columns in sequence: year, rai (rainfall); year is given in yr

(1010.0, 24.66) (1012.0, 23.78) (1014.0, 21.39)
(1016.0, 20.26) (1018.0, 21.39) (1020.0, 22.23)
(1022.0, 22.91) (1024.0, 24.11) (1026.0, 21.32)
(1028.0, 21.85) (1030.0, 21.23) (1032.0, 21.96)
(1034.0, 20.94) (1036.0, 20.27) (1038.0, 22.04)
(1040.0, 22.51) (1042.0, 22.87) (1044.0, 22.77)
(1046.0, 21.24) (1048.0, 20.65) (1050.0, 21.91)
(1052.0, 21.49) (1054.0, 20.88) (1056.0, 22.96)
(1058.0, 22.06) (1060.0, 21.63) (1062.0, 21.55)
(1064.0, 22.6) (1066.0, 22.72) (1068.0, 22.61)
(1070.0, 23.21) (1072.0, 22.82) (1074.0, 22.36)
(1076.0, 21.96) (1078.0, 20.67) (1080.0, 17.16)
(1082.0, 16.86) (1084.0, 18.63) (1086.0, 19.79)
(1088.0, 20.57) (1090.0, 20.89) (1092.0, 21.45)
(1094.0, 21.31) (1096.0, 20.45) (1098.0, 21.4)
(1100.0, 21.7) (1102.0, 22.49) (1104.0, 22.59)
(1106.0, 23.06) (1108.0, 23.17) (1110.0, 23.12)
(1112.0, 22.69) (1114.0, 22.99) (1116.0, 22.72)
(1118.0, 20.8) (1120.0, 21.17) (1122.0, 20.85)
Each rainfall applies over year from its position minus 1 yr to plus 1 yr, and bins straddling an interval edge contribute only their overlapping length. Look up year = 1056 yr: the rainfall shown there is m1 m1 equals 22.96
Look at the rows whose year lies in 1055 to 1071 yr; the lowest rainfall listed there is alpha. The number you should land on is 21.55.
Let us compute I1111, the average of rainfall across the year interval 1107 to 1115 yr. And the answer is 23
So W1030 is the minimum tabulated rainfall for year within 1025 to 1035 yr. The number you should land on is 20.94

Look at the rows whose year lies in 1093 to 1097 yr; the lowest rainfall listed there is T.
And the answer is 20.45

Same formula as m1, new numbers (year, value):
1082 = 16.86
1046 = 21.24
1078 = 20.67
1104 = 22.59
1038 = 22.04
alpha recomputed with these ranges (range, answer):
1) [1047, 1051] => 20.65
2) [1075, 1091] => 16.86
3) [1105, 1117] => 22.69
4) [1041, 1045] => 22.77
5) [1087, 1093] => 20.57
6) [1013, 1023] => 20.26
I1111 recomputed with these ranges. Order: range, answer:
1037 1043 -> 22.5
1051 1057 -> 21.8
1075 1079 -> 21.3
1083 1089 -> 19.7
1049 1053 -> 21.7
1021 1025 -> 23.5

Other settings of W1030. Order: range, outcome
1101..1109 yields 22.49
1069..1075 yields 22.36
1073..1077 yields 21.96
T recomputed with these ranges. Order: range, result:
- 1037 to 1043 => 22.04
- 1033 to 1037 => 20.27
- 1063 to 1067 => 22.6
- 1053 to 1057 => 20.88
